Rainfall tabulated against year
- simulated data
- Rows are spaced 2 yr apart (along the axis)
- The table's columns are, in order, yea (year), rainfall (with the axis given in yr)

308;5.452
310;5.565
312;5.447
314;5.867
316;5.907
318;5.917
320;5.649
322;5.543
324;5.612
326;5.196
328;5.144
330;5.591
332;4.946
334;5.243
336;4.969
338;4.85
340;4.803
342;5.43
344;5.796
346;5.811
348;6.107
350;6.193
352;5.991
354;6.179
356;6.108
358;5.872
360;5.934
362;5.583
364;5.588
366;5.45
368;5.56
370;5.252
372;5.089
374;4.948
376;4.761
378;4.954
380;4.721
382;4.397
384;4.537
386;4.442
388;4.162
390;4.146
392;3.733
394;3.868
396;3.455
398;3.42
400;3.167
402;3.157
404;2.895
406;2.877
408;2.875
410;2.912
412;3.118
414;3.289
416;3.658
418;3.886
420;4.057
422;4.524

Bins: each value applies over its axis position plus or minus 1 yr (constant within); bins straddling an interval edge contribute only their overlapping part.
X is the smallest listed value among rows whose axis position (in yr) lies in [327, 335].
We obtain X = 4.946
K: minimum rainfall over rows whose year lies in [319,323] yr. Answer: 5.543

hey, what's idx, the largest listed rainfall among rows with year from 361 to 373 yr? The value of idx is 5.588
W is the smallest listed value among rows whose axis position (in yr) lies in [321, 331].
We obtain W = 5.144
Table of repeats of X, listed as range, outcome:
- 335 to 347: 4.803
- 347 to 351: 6.107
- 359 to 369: 5.45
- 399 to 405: 2.895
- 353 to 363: 5.583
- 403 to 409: 2.875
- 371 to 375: 4.948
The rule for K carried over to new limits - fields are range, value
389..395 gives 3.733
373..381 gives 4.721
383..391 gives 4.146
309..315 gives 5.447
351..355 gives 5.991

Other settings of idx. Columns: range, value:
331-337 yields 5.243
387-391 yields 4.162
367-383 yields 5.56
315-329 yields 5.917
